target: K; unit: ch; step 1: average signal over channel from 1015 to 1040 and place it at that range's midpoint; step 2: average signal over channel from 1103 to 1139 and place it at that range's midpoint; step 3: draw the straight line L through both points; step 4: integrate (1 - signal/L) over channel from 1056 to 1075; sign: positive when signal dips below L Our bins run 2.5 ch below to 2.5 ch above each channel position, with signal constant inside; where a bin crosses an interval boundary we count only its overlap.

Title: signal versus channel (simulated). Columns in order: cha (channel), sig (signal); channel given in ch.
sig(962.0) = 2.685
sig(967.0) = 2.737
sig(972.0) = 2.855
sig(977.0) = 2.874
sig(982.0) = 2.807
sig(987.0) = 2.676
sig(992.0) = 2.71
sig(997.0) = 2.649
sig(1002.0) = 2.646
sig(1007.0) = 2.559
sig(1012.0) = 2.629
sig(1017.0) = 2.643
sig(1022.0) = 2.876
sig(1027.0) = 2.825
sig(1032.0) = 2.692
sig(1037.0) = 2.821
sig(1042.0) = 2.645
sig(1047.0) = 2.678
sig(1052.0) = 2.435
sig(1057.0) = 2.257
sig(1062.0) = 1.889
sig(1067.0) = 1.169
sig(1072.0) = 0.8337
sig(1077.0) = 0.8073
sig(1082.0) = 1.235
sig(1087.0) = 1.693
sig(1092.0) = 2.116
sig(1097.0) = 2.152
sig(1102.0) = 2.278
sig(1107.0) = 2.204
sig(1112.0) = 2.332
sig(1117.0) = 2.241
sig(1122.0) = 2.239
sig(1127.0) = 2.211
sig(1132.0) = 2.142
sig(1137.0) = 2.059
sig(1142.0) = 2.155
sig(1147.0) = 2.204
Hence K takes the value 8.1 ch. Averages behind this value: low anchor 2.77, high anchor 2.21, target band 1.46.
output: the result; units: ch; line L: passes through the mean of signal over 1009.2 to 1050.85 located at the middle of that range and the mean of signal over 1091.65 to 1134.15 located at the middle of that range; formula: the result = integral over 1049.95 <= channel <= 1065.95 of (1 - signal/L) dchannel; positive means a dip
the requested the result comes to 2.87 ch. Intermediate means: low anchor 2.72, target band 2.09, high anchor 2.22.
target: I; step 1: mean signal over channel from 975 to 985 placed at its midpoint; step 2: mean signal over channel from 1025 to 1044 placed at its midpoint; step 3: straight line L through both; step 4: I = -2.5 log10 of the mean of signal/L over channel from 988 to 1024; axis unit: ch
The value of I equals 0.05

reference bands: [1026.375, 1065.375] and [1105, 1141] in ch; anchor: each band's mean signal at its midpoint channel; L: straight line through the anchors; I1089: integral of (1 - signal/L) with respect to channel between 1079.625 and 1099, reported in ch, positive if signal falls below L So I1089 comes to 4.41 ch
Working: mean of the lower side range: 2.49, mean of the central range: 1.79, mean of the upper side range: 2.2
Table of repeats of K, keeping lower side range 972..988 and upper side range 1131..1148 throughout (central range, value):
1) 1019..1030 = -0.9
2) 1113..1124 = -0.1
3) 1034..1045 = -0.7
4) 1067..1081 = 8.6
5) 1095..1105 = 0.4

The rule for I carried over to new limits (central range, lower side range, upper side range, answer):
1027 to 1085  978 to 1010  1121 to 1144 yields 0.24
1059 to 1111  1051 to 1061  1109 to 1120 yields 0.34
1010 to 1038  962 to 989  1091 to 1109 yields -0.08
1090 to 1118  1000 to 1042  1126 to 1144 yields 0.03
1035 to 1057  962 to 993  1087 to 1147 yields -0.05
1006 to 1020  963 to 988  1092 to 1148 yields 0.00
